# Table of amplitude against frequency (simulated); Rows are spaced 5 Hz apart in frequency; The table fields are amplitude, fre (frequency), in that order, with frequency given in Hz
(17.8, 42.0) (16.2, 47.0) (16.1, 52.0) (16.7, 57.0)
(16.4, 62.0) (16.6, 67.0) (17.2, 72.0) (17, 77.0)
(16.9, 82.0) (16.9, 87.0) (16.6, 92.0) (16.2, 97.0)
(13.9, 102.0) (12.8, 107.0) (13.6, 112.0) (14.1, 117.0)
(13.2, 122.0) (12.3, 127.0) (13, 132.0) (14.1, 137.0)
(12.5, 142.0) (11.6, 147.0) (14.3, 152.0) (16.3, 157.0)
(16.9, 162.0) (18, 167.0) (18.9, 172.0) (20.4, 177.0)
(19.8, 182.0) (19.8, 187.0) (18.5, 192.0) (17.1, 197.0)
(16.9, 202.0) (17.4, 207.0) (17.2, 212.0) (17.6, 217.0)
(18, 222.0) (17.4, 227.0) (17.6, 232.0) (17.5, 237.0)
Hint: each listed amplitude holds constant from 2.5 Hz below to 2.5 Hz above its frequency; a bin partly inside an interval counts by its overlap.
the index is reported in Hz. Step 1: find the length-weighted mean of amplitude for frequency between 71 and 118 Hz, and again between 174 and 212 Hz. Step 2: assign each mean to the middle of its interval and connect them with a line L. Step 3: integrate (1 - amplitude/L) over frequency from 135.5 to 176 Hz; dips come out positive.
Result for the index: 4.3 Hz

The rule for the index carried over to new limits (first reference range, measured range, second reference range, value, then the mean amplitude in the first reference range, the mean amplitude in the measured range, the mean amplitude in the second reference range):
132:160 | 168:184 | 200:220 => -4.28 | 13.7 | 19.5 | 17.3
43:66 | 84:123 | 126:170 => 1.72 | 16.5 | 14.7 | 14.5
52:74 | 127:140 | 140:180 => 2.43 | 16.6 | 13.3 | 16.2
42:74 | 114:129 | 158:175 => 3.55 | 16.6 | 13.2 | 17.9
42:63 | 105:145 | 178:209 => 9.81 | 16.5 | 13.2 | 18.4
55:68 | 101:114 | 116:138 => 0.78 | 16.6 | 13.4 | 13.2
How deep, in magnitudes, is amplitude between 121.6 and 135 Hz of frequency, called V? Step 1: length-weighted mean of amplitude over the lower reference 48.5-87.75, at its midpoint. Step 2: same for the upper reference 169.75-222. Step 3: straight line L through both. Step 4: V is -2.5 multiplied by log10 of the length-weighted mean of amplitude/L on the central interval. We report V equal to 0.34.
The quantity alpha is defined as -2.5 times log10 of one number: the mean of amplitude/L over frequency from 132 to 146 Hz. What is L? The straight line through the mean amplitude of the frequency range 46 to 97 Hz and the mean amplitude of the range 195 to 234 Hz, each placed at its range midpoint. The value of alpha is 0.286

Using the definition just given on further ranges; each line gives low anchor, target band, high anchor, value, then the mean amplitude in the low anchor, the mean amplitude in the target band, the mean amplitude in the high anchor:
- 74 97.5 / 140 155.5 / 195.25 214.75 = 0.287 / 16.8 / 13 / 17.2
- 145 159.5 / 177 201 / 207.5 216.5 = -0.173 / 14.2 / 18.8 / 17.3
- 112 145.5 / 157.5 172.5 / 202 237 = -0.179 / 13.2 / 17.6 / 17.5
